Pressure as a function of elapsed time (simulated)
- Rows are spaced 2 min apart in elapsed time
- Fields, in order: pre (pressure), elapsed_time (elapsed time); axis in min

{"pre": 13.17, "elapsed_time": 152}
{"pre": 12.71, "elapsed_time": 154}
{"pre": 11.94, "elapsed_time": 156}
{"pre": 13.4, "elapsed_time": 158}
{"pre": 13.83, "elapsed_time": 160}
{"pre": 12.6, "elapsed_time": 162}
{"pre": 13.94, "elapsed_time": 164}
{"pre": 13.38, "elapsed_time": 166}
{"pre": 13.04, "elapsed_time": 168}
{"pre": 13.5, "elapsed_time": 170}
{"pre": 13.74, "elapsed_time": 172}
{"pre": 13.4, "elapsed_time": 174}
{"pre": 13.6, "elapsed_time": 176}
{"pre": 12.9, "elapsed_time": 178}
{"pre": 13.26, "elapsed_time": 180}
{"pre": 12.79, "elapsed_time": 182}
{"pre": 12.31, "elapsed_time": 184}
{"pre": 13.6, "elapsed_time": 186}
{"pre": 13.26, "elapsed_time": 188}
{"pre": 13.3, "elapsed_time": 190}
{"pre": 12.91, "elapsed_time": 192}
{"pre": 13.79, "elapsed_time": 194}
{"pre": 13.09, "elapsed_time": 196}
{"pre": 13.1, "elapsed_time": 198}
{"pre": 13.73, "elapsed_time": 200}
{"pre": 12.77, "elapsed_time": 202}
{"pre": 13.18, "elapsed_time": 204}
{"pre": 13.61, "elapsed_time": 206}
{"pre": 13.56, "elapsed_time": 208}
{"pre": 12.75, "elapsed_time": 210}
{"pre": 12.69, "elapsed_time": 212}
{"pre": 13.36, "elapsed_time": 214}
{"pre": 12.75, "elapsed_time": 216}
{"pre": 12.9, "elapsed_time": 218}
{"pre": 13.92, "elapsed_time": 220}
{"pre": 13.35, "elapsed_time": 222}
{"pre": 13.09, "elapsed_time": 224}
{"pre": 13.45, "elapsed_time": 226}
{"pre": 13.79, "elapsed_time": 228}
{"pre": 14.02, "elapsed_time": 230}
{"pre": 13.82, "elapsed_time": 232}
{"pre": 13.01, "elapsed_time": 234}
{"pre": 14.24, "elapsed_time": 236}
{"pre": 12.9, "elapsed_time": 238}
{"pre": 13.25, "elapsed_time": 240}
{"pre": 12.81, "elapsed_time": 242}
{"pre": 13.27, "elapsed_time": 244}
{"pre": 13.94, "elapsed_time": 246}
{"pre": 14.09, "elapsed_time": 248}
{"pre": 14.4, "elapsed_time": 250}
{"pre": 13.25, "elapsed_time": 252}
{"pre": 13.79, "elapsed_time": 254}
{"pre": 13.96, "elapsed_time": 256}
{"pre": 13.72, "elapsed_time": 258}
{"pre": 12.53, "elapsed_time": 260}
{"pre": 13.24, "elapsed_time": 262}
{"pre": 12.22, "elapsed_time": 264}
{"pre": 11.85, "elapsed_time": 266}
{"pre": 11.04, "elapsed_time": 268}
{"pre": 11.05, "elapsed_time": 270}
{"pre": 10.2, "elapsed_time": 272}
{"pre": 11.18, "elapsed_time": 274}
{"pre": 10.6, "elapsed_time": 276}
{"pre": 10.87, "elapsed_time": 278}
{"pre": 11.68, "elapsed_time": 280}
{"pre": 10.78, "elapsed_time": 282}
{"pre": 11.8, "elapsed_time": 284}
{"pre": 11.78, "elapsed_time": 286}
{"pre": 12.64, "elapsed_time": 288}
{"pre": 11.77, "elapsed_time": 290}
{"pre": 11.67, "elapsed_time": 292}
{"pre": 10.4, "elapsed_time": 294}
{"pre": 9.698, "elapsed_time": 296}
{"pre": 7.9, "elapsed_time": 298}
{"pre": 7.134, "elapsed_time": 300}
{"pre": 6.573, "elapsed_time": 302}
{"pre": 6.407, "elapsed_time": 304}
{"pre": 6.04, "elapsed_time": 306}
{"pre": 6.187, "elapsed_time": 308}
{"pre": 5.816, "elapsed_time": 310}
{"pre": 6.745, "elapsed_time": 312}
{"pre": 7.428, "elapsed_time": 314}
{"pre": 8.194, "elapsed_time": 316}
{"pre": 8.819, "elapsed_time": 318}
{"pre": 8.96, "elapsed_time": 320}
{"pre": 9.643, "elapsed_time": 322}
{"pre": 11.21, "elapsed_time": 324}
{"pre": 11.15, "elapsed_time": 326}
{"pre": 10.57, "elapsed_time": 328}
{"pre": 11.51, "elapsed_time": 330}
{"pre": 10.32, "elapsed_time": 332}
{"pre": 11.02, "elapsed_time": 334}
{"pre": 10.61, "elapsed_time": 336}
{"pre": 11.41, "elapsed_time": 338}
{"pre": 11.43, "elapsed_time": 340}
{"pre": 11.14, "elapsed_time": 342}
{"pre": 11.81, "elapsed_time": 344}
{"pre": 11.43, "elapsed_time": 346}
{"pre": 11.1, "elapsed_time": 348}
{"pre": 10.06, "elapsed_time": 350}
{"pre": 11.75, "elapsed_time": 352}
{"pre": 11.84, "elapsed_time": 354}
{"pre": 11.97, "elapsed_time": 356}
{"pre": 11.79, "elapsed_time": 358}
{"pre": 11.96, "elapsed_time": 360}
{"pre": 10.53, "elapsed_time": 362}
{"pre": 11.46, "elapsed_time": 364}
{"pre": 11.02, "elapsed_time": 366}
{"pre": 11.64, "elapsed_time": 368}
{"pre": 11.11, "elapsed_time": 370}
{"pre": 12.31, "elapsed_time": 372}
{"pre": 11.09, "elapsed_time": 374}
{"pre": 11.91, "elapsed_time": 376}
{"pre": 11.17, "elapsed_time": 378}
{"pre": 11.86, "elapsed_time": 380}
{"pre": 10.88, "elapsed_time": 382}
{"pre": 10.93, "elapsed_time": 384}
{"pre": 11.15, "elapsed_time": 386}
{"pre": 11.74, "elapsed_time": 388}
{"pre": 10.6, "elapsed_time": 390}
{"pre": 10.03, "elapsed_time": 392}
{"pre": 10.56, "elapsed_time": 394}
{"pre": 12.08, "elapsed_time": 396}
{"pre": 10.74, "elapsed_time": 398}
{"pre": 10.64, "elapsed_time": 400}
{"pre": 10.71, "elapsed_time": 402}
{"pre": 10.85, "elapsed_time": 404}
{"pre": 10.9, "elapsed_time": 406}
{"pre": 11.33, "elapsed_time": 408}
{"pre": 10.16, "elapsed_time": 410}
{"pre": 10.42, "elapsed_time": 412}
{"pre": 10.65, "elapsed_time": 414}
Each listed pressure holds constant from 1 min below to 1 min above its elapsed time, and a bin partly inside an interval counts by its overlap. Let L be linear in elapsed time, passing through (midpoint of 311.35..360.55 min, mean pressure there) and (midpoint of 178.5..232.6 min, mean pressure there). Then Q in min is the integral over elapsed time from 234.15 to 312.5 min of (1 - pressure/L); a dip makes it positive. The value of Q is 5.1 min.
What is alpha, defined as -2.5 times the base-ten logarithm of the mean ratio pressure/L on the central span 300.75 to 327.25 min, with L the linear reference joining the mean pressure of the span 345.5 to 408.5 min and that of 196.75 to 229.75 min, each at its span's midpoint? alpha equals 0.45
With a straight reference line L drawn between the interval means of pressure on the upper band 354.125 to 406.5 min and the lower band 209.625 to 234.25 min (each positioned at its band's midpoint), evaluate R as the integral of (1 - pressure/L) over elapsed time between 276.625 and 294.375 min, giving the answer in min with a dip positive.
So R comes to 1.39 min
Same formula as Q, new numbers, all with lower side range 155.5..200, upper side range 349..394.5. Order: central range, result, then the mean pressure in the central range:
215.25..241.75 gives -1.4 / 13.4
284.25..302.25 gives 2.9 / 10.2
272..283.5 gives 1.2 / 11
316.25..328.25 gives 1.9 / 9.91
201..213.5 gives -0.2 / 13.1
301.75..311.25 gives 4.6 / 6.19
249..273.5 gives -0.3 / 12.6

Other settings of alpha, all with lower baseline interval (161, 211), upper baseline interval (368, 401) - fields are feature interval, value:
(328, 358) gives 0.036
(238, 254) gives -0.077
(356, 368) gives 0.000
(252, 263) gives -0.077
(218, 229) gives -0.050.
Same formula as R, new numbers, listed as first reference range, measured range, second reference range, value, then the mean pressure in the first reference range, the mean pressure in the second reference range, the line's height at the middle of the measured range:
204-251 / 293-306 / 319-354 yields 4.3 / 13.4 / 10.9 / 11.8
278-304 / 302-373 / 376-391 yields 4.1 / 10.2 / 11.2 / 10.7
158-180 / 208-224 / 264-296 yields -0.8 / 13.4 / 11.3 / 12.5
